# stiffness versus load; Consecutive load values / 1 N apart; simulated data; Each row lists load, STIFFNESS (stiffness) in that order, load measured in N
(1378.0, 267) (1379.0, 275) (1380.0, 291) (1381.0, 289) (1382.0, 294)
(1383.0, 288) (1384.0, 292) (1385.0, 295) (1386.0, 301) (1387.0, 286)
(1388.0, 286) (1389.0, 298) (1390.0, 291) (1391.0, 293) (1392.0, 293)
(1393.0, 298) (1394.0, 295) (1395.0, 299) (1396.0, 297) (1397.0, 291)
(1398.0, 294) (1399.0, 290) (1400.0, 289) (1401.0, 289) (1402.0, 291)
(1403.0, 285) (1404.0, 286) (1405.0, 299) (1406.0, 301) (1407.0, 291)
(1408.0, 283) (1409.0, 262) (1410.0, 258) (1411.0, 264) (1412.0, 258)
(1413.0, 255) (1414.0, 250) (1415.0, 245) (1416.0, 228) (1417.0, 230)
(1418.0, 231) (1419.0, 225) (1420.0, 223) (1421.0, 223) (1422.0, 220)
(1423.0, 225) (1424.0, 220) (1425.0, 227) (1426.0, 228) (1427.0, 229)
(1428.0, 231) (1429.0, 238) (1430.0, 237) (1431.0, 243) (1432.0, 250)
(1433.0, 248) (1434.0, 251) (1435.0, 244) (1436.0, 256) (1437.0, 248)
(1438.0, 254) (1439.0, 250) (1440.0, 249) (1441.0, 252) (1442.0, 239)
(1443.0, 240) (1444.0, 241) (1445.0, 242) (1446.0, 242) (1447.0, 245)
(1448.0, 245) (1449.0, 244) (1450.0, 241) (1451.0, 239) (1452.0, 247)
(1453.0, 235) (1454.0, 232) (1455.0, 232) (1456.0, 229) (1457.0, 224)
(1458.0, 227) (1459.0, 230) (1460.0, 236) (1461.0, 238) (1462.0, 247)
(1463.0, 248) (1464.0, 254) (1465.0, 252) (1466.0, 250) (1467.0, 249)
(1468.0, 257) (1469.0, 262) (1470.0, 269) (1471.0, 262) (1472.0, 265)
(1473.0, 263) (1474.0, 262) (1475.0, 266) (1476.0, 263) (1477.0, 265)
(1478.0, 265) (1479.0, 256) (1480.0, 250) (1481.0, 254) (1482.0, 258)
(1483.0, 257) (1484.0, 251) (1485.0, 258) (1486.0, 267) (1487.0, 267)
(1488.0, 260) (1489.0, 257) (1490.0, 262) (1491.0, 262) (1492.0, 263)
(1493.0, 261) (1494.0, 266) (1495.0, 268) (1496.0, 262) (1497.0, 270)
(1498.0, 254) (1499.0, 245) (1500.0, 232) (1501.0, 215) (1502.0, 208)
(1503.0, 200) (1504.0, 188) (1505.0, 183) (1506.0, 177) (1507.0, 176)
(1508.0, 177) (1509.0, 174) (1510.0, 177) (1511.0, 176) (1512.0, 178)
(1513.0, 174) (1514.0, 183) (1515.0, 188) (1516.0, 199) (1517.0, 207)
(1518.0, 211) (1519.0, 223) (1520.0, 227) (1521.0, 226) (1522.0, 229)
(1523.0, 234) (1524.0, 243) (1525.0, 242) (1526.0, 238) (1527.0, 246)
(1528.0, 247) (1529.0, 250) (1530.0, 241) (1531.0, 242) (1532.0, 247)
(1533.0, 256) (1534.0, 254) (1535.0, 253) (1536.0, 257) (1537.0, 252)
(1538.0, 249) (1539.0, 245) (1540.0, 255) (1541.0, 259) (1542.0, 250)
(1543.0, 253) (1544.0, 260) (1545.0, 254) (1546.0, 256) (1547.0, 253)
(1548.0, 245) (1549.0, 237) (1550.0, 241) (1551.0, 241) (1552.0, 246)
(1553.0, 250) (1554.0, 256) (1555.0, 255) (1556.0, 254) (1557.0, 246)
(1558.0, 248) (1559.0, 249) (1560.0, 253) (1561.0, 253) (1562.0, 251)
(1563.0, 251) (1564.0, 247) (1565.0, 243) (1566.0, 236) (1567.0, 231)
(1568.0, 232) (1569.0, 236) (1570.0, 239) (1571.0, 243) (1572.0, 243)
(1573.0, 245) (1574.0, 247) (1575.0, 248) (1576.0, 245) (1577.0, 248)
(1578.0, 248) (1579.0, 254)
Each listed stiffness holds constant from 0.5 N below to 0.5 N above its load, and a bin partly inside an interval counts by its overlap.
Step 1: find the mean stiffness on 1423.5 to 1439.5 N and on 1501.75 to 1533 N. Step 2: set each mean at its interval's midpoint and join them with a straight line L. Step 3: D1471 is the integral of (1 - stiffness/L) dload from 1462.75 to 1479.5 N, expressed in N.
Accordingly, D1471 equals -2.4 N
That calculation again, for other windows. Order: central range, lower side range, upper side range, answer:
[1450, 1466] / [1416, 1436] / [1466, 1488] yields 0.7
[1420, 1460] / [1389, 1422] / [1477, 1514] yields 2.8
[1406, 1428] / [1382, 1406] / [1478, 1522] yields 2.8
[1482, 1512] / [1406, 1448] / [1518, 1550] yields 1.7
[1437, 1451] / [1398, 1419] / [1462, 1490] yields 1.0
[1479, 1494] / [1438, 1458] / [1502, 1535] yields -2.2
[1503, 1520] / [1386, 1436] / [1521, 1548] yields 4.2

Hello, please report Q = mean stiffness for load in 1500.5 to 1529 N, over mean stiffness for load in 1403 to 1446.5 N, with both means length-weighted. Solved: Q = 0.8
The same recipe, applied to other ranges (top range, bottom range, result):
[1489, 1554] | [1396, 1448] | 0.92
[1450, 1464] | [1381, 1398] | 0.81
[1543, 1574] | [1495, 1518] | 1.21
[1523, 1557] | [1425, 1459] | 1.04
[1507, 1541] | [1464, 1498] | 0.86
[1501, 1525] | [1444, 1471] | 0.82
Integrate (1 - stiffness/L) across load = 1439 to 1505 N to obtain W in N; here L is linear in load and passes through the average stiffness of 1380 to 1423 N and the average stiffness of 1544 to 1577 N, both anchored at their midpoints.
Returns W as 3.6 N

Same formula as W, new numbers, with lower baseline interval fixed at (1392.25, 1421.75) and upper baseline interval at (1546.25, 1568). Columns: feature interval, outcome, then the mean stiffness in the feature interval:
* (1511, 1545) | 2.4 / 233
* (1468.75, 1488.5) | -0.2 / 261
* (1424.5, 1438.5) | 1.3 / 242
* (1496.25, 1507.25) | 1.7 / 215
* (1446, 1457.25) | 1.1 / 238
